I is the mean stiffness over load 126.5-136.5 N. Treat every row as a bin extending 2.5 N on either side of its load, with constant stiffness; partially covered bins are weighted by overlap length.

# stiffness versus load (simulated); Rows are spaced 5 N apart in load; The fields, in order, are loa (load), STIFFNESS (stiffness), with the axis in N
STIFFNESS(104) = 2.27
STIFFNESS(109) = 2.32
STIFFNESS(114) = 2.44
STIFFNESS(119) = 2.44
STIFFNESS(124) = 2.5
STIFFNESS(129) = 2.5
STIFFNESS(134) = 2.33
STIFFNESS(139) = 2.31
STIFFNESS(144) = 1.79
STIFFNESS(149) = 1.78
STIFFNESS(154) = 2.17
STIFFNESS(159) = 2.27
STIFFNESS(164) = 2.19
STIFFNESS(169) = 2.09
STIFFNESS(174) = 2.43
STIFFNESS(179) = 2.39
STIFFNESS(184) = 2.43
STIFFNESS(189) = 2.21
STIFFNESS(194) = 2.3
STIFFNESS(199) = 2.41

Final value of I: 2.42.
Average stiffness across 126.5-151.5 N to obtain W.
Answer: 2.14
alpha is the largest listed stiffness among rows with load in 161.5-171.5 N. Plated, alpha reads 2.19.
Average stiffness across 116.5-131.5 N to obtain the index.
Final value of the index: 2.48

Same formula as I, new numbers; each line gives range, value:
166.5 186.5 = 2.33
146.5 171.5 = 2.1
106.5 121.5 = 2.4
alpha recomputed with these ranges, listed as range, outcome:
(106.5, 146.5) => 2.5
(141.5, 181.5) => 2.43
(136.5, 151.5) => 2.31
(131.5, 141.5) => 2.33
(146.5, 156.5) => 2.17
